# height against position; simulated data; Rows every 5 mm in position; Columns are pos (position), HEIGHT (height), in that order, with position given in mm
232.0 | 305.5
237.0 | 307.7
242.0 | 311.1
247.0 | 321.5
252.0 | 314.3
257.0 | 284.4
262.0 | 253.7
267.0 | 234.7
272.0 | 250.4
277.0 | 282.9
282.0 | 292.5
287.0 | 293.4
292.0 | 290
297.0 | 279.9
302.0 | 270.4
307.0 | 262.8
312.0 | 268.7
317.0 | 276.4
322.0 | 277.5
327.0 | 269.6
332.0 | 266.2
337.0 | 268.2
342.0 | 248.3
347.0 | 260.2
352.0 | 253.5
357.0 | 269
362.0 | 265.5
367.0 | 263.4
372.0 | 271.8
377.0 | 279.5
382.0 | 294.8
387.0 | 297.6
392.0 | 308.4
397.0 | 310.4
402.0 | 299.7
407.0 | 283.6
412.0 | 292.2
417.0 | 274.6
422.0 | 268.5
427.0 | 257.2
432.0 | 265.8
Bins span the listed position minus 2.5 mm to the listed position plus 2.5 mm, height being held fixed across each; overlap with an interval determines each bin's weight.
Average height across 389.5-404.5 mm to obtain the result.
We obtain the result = 306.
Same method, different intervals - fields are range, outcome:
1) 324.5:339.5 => 268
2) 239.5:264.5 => 297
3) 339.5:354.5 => 254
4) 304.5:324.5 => 271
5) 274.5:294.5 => 290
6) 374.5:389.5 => 291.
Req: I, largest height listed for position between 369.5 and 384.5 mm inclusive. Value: 294.8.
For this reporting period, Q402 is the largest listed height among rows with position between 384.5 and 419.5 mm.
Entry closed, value 310.4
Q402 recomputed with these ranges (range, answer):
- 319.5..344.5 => 277.5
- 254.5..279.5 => 284.4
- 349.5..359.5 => 269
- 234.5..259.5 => 321.5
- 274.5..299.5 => 293.4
